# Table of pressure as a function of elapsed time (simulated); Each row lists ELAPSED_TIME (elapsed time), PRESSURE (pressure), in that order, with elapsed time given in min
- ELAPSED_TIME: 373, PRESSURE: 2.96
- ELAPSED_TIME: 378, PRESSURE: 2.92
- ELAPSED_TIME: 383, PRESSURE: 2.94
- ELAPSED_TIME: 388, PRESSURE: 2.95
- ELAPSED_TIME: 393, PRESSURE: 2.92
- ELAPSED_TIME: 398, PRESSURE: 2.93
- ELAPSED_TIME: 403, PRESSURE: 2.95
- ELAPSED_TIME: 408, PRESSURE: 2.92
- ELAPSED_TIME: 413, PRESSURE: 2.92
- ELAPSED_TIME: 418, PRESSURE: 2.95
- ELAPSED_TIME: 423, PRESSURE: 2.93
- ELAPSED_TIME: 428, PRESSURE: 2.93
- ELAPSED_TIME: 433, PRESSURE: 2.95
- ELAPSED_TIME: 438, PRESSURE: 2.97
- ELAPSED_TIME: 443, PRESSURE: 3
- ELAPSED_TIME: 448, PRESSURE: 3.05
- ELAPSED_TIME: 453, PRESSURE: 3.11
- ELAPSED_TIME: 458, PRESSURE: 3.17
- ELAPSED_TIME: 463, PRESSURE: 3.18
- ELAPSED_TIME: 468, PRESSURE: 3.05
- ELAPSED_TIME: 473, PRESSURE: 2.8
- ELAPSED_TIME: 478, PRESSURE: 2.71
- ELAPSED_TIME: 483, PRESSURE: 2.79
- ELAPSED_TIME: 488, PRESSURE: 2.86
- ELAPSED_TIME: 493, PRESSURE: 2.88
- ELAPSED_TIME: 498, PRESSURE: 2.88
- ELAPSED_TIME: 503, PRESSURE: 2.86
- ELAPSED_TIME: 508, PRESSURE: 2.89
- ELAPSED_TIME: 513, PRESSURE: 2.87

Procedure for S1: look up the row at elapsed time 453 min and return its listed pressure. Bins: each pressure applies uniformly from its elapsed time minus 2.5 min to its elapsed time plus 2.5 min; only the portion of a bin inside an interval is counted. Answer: 3.11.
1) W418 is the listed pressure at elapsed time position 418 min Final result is 2.95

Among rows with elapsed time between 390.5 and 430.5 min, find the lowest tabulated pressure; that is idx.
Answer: 2.92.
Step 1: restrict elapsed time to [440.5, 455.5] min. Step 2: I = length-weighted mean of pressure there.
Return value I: 3.05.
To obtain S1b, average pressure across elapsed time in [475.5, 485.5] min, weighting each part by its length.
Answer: 2.75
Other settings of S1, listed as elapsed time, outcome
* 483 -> 2.79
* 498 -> 2.88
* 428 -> 2.93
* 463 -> 3.18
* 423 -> 2.93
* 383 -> 2.94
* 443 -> 3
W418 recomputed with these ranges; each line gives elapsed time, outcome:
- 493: 2.88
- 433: 2.95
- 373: 2.96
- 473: 2.8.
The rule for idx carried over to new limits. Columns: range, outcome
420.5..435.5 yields 2.93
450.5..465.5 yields 3.11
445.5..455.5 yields 3.05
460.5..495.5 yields 2.71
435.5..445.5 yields 2.97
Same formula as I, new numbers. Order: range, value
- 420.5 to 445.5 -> 2.96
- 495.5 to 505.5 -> 2.87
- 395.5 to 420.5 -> 2.93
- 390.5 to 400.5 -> 2.92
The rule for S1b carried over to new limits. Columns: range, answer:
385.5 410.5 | 2.93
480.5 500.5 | 2.85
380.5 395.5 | 2.94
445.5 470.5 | 3.11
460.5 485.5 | 2.91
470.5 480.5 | 2.75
